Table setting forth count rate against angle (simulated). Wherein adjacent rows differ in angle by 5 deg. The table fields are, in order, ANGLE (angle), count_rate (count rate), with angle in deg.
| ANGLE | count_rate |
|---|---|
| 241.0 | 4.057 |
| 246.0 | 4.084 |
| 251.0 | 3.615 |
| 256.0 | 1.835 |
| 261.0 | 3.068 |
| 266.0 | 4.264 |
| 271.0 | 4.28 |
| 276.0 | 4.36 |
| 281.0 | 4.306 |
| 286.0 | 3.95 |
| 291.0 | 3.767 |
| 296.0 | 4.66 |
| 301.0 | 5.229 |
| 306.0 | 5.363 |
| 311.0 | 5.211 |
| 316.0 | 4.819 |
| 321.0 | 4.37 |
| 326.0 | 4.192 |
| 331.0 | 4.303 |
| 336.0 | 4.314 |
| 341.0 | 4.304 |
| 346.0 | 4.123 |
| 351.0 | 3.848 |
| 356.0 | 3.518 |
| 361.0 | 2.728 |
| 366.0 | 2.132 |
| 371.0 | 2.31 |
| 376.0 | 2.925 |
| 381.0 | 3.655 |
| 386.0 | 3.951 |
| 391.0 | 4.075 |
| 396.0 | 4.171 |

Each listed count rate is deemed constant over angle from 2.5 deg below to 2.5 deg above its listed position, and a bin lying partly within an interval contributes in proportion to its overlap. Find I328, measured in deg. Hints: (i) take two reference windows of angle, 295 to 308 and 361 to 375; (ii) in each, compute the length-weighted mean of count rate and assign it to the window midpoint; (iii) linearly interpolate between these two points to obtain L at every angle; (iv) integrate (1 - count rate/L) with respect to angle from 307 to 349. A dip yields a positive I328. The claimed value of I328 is -5.0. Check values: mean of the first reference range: 5.12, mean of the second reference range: 2.39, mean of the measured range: 4.48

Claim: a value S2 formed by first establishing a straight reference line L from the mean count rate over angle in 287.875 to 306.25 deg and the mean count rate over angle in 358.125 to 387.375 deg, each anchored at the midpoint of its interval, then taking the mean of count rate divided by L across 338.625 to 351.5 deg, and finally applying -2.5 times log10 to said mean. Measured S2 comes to -0.16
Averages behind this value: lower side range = 4.65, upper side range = 2.92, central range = 4.13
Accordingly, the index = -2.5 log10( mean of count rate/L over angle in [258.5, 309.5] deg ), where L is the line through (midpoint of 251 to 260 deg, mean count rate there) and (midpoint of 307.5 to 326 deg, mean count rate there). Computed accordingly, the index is -0.22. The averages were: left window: 2.53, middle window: 4.34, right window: 4.75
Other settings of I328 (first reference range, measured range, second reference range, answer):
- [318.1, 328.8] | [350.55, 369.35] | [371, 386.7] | 3.6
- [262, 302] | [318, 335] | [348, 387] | -3.0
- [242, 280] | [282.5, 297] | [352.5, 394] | -2.1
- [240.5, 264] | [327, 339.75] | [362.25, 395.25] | -4.2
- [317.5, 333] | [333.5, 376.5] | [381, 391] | 7.9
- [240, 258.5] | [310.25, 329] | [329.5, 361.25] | -4.0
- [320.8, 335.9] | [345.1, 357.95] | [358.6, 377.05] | -2.3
